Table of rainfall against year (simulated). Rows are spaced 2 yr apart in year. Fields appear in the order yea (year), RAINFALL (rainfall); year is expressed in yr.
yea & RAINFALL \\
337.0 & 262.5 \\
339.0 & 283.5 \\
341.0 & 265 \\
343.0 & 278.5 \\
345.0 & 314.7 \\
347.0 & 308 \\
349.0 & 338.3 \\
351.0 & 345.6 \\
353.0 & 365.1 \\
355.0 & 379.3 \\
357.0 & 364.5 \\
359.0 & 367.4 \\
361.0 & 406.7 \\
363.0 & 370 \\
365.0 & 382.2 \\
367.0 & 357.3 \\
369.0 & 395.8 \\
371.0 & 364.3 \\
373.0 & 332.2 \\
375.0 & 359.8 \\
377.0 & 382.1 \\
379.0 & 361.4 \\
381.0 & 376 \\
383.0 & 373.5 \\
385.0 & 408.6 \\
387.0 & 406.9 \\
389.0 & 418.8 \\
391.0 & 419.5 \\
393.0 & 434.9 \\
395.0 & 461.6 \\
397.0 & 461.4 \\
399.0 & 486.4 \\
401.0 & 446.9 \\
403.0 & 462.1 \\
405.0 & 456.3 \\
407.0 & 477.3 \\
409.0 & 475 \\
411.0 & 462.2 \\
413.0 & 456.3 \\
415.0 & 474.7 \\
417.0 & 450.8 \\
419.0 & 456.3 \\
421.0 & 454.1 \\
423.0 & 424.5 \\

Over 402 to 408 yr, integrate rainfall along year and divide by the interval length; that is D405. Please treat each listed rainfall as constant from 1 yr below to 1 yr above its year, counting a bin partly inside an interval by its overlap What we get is 465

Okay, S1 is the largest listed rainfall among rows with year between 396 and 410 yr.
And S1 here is 486.4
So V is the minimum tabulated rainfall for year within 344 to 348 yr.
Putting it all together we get 308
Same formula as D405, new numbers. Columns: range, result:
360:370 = 382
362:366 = 376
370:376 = 352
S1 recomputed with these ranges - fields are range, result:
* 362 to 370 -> 395.8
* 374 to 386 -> 408.6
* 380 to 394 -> 434.9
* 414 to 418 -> 474.7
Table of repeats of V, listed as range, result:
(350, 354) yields 345.6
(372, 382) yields 332.2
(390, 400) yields 419.5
